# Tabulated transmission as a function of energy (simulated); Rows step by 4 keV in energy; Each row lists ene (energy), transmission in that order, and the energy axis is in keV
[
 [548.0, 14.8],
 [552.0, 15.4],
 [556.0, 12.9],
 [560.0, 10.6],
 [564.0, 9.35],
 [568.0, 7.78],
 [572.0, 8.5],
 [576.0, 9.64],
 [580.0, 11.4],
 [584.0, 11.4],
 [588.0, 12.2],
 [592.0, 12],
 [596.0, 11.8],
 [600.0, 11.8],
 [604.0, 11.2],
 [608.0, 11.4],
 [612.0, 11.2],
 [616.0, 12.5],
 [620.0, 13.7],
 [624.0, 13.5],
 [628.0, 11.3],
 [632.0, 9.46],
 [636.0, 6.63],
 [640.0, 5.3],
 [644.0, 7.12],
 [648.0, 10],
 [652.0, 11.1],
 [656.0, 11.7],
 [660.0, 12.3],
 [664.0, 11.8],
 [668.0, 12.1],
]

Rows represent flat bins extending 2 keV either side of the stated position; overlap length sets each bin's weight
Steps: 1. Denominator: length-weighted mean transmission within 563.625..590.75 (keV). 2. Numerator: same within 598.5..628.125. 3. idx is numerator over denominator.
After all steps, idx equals 1.20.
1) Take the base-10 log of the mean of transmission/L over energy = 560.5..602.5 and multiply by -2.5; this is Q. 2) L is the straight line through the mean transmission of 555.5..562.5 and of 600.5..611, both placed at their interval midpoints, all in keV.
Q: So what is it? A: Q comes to 0.07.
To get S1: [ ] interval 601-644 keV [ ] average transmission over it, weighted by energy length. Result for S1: 10.5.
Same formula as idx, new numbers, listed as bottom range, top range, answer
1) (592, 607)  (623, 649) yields 0.76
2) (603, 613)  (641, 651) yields 0.75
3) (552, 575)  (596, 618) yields 1.13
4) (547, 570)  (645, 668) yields 0.96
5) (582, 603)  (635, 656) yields 0.72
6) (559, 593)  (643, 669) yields 1.07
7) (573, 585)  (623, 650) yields 0.84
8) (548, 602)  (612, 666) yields 0.93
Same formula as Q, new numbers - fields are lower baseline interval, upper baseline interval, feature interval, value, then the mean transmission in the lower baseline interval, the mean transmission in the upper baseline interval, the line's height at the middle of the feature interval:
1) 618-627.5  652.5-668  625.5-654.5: 0.39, 13.2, 11.9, 12.6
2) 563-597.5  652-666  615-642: 0.10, 10.5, 11.8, 11.3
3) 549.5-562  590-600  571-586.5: 0.19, 13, 11.9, 12.4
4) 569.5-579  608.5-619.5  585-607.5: -0.10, 9.25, 12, 10.8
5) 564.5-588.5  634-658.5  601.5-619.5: -0.25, 9.98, 8.72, 9.36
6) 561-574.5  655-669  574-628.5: -0.19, 8.74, 12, 9.89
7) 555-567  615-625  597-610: 0.09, 10.5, 13.3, 12.5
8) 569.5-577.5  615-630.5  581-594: -0.18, 8.95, 12.7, 10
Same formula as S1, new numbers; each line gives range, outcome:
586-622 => 12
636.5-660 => 9.17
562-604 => 10.6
